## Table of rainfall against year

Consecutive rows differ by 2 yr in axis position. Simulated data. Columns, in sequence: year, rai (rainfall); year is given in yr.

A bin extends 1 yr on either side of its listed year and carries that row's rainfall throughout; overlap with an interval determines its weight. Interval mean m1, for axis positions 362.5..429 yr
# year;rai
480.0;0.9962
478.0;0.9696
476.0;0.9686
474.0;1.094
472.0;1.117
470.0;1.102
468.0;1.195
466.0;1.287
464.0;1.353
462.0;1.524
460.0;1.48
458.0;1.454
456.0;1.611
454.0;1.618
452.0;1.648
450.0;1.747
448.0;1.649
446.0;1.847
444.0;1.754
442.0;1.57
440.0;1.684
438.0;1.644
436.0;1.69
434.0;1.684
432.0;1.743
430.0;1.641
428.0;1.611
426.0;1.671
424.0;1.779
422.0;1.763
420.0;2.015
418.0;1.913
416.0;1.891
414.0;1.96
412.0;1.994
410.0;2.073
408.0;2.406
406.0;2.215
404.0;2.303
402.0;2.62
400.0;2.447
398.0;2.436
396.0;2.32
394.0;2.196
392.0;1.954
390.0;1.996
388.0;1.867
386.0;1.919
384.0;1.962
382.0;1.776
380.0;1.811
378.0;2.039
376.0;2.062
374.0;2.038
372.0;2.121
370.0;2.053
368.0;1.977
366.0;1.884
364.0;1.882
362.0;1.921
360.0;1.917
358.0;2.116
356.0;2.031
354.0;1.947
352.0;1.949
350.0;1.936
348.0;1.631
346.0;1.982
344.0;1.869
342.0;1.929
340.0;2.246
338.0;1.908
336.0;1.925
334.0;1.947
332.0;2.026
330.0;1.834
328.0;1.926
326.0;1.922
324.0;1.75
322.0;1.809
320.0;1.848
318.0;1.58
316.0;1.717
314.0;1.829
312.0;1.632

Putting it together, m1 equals 2.03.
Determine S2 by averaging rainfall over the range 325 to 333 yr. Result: 1.93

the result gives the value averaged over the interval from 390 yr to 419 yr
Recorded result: 2.19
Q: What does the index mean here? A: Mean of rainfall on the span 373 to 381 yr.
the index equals 1.99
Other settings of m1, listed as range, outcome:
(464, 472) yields 1.2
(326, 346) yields 1.96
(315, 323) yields 1.74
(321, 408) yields 2.01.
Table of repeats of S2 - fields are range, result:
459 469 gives 1.37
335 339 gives 1.92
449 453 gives 1.7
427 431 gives 1.63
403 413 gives 2.2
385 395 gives 1.99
